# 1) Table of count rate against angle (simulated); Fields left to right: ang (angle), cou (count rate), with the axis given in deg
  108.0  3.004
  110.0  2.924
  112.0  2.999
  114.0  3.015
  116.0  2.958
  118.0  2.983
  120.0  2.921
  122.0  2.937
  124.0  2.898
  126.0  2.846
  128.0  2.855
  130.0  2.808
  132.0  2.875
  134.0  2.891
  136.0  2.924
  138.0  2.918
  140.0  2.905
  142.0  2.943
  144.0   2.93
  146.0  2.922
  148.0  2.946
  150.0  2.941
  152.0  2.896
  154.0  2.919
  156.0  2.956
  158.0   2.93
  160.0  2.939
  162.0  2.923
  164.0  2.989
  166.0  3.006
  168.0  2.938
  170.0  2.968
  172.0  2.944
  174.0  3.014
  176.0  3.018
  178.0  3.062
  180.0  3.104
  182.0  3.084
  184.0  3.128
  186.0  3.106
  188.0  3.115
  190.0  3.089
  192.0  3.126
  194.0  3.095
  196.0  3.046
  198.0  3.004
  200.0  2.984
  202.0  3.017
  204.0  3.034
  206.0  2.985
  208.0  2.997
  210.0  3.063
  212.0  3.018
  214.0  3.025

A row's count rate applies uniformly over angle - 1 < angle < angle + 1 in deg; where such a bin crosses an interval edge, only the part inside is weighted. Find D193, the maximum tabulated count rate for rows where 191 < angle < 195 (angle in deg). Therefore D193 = 3.126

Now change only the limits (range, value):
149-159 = 2.956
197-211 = 3.063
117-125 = 2.983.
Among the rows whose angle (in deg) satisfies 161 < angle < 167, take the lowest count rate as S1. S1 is 2.923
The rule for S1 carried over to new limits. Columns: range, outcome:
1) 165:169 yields 2.938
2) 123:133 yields 2.808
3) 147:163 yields 2.896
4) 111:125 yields 2.898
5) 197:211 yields 2.984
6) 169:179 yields 2.944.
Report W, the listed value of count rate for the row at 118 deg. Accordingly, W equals 2.983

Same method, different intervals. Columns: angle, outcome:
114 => 3.015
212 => 3.018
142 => 2.943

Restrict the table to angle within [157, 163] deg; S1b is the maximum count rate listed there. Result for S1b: 2.939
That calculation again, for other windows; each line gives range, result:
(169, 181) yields 3.104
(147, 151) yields 2.946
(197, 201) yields 3.004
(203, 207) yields 3.034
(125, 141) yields 2.924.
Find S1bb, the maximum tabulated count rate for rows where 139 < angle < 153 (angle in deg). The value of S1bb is 2.946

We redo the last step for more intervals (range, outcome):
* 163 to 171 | 3.006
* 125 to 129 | 2.855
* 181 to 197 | 3.128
